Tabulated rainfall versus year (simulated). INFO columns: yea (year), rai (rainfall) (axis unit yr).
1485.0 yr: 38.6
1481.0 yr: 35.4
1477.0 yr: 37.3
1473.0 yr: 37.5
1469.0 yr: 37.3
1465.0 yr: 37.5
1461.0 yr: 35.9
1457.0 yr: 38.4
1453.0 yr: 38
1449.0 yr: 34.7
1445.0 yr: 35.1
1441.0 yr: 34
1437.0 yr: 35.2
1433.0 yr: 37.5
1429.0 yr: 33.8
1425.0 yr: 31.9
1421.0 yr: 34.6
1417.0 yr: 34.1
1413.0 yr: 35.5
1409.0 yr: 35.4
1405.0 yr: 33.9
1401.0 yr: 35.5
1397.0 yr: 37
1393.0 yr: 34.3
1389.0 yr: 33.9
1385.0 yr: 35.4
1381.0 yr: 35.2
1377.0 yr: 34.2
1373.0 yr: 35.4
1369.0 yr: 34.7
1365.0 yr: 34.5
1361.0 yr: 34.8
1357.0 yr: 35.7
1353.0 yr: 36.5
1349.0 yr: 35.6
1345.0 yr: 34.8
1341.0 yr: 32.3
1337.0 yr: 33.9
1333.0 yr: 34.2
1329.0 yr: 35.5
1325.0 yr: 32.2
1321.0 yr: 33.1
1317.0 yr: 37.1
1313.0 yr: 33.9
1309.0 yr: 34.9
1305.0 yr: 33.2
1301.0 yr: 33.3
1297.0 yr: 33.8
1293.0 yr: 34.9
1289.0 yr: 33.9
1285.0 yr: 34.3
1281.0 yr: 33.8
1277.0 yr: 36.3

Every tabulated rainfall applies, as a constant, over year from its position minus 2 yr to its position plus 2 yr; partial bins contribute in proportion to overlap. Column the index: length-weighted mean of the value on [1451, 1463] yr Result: 37.4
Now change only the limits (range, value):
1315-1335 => 34.4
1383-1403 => 35.2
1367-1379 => 34.8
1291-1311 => 34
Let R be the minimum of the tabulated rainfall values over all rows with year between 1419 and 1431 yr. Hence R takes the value 31.9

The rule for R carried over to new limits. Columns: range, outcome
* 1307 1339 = 32.2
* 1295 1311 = 33.2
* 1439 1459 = 34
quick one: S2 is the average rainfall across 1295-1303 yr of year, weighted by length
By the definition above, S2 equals 33.5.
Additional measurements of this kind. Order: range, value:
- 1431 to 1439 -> 36.4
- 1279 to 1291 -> 34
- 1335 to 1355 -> 34.6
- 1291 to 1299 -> 34.3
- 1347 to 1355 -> 36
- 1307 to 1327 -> 34.2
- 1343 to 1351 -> 35.2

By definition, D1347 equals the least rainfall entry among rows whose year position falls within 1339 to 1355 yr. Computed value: 32.3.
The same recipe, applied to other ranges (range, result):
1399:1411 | 33.9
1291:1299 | 33.8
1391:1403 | 34.3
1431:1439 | 35.2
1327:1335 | 34.2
